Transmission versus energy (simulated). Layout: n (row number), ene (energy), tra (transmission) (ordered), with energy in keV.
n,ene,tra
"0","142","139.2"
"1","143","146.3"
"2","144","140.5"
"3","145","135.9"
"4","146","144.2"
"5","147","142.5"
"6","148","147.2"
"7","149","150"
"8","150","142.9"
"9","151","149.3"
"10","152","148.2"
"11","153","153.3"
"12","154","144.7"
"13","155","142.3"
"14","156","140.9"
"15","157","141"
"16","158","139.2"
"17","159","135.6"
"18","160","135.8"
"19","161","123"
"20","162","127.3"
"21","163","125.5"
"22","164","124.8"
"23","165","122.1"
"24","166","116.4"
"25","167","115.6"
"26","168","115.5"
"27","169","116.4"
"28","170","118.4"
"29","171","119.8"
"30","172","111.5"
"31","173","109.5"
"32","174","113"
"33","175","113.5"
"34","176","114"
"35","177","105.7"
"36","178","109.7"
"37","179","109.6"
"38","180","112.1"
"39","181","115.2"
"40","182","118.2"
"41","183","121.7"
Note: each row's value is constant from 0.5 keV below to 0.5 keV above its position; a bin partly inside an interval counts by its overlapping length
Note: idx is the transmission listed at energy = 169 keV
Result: 116.4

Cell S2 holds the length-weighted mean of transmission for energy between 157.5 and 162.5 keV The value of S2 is 132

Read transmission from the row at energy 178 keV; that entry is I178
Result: 109.7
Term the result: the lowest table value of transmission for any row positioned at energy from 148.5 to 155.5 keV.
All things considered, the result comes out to 142.3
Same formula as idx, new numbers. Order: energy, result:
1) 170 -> 118.4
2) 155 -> 142.3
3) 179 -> 109.6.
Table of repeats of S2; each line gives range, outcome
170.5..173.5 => 114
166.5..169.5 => 116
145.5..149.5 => 146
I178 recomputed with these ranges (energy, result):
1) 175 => 113.5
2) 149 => 150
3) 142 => 139.2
